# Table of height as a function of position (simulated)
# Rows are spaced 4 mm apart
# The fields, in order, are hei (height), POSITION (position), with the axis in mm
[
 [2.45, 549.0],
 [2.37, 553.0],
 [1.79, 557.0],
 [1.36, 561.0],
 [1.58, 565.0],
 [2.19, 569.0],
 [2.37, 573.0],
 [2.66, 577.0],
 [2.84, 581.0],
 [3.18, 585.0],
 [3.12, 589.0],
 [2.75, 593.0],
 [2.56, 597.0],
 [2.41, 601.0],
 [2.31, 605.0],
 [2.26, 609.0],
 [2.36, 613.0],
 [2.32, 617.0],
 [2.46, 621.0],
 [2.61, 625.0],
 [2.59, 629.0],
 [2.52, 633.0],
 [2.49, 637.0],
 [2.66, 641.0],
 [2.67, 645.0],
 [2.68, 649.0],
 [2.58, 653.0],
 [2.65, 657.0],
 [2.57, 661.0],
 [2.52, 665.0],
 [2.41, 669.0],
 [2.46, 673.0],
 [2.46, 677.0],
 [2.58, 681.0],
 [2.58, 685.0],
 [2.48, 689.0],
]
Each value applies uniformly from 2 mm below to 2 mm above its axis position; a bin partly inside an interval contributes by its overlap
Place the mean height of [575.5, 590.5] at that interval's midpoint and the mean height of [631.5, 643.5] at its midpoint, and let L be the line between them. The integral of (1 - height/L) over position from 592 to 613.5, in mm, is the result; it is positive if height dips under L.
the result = 2.9 mm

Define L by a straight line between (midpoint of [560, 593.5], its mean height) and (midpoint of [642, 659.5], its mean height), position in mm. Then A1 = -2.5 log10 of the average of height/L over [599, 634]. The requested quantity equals 0.06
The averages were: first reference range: 2.47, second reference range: 2.64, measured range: 2.42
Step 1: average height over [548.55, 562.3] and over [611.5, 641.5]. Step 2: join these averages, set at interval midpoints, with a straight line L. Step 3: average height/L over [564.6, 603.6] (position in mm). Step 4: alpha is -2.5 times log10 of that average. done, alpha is -0.19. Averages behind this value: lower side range 1.97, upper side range 2.5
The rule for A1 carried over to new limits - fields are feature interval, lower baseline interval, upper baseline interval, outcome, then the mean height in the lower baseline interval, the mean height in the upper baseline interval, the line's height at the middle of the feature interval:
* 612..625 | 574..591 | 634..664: 0.14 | 2.92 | 2.61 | 2.75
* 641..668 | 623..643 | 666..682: -0.04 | 2.57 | 2.47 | 2.52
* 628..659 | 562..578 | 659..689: -0.09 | 2.12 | 2.51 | 2.39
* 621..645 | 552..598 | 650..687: -0.04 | 2.39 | 2.54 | 2.48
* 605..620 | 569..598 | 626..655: 0.15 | 2.75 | 2.6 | 2.67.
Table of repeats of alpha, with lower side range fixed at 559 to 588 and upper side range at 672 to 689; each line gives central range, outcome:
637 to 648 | -0.08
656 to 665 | -0.04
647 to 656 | -0.07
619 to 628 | -0.05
